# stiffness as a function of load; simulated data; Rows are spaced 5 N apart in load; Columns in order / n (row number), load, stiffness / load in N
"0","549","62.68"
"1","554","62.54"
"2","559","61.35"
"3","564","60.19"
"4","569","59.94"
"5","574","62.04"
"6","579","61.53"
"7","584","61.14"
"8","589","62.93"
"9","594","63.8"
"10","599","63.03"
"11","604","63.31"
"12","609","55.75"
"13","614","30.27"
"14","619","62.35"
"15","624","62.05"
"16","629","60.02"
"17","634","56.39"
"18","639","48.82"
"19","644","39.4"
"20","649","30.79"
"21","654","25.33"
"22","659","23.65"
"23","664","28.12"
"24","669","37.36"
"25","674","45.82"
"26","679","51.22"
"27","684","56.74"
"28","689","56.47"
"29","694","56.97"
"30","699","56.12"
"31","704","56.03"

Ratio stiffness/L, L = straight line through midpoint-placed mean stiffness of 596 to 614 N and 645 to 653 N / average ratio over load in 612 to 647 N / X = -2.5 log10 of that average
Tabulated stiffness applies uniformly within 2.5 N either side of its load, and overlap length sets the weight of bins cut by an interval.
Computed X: -0.22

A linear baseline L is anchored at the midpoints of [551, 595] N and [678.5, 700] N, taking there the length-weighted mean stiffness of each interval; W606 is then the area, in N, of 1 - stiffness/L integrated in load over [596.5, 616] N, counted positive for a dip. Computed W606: 2.1 N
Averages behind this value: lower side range 61.7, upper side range 55.9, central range 53.7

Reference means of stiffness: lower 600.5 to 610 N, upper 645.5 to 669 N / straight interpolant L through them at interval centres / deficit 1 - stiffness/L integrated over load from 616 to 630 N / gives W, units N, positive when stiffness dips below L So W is -3.2 N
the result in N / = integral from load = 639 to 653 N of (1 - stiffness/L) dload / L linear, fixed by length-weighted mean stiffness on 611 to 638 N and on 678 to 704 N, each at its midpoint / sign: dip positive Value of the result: 4.6 N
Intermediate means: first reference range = 53.9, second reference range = 55.8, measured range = 36.5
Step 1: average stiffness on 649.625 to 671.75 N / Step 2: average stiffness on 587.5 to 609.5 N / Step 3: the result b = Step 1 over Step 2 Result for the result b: 0.47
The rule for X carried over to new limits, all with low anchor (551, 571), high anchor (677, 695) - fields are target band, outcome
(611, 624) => 0.18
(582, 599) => -0.05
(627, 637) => 0.00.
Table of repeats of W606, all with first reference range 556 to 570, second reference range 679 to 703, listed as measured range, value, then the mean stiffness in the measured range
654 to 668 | 7.37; 27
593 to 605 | -0.81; 63.3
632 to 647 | 2.73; 47.4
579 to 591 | -0.41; 61.9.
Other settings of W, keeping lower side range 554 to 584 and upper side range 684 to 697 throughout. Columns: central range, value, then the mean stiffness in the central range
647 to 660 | 7.0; 26.8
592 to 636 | 1.6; 57.4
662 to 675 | 4.8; 36.4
